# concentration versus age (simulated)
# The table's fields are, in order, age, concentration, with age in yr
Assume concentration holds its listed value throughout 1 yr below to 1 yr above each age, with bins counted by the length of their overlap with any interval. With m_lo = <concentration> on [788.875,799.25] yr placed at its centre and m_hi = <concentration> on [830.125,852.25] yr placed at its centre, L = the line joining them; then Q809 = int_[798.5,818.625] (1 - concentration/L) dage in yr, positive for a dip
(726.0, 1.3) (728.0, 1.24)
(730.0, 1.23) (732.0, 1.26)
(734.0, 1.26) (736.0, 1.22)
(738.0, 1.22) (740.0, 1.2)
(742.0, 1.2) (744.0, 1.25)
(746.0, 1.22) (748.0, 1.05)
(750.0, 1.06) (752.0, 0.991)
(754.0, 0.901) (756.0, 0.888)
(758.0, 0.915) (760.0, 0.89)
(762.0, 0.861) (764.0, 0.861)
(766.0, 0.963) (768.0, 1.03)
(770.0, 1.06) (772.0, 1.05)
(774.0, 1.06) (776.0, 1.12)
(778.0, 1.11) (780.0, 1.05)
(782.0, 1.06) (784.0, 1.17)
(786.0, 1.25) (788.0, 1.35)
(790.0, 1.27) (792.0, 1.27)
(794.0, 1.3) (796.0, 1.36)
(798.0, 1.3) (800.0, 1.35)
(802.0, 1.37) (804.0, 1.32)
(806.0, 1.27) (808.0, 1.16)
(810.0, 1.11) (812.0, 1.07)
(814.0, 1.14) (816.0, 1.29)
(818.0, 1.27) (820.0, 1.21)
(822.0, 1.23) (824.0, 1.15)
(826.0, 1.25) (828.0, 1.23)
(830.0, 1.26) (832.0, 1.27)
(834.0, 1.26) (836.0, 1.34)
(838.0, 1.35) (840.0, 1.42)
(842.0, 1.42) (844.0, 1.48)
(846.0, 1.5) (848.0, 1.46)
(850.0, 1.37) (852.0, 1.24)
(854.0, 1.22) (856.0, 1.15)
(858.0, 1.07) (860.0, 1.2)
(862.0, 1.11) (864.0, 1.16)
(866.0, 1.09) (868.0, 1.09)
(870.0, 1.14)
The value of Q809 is 1.3 yr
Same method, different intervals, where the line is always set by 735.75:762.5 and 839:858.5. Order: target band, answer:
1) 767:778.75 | 0.6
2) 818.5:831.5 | 0.5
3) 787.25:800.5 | -1.4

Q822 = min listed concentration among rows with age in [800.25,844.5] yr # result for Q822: 1.07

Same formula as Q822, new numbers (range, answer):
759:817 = 0.861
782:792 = 1.06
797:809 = 1.16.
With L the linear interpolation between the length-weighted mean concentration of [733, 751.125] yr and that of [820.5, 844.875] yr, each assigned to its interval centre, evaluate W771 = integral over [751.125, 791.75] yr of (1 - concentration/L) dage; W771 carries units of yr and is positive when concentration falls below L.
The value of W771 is 5.9 yr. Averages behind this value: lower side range 1.19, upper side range 1.3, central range 1.05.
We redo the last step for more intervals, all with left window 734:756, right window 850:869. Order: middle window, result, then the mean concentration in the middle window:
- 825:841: -2.02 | 1.3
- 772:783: 0.56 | 1.08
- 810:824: -0.54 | 1.19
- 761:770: 1.50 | 0.943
